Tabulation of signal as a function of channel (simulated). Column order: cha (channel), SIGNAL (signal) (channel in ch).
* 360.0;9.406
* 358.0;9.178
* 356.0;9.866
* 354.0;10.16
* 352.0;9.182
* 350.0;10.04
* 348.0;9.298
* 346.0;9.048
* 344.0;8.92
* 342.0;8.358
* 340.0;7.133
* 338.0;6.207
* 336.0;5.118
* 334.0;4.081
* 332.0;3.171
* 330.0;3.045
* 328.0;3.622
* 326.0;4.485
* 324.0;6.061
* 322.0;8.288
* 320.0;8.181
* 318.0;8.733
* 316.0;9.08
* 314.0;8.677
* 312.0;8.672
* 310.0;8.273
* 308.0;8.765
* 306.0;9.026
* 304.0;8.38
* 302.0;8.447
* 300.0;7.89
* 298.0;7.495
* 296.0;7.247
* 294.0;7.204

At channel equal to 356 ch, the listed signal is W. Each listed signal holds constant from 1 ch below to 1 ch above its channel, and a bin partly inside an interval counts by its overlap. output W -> 9.866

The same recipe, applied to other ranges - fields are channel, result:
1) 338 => 6.207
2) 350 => 10.04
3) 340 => 7.133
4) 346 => 9.048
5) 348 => 9.298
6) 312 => 8.672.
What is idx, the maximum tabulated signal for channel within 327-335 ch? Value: 4.081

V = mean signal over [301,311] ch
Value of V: 8.58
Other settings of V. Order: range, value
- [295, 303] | 7.77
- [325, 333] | 3.58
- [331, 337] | 4.12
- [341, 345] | 8.64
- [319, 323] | 8.23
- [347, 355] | 9.67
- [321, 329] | 5.61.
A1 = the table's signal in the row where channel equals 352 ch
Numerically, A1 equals 9.182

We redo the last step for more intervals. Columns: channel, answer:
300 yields 7.89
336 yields 5.118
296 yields 7.247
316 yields 9.08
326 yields 4.485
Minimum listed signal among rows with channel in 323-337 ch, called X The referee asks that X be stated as 3.045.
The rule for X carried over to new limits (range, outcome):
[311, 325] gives 6.061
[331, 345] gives 3.171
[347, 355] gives 9.182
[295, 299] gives 7.247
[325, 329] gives 3.622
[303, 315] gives 8.273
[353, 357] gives 9.866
